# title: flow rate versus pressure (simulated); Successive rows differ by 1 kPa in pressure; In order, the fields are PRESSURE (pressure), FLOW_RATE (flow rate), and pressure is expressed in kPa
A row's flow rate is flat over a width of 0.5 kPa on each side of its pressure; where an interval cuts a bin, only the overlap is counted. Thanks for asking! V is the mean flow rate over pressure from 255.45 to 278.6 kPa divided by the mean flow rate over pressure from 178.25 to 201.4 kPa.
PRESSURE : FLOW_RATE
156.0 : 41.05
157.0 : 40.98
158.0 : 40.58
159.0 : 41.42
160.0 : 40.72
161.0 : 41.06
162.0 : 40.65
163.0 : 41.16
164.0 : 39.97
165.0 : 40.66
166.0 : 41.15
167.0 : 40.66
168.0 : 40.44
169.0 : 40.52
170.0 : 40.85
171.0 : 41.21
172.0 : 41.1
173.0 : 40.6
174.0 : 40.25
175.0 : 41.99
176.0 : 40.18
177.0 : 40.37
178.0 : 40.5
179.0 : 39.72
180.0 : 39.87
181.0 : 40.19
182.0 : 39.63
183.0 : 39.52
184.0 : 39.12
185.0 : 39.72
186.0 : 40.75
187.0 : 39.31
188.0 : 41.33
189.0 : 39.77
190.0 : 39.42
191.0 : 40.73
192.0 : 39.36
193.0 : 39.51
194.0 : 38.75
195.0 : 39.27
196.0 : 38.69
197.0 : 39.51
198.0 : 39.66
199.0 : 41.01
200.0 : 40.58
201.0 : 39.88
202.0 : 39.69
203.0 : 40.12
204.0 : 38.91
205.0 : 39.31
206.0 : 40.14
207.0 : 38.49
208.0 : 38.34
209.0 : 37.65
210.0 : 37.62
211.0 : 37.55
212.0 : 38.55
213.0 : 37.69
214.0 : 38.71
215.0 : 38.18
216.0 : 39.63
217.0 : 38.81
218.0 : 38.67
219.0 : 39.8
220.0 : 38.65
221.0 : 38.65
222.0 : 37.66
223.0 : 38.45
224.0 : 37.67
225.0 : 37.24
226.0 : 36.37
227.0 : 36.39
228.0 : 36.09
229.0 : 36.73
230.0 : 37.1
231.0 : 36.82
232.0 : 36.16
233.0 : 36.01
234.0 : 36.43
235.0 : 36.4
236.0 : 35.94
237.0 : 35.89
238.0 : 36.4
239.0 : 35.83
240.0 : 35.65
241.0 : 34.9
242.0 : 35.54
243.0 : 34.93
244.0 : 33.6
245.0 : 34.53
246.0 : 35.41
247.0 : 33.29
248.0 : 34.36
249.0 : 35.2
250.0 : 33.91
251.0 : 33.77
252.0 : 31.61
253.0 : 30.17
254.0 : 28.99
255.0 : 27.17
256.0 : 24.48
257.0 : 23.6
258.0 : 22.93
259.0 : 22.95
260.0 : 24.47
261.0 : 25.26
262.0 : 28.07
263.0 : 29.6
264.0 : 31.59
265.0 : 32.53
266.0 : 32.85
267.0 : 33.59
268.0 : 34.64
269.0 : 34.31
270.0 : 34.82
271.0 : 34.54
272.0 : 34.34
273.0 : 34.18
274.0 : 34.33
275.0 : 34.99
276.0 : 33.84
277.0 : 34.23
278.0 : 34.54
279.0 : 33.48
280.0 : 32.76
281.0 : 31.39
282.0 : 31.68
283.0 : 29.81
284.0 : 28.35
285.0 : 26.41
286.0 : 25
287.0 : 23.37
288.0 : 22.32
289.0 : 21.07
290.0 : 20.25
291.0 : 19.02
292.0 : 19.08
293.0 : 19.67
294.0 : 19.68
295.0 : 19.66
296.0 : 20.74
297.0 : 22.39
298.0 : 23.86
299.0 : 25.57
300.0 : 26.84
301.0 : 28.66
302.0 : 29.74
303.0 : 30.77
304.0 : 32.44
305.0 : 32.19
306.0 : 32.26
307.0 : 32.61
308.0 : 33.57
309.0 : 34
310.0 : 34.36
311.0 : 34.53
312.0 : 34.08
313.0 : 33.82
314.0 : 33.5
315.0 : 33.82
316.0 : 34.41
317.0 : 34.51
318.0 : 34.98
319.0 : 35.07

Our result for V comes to 0.78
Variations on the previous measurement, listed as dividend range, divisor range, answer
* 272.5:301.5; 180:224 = 0.68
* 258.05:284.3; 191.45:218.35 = 0.81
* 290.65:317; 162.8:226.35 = 0.73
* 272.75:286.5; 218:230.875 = 0.84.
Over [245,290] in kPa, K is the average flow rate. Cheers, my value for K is 30.4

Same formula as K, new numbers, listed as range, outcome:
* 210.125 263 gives 34.4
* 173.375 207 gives 39.9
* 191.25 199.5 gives 39.5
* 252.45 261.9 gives 25.7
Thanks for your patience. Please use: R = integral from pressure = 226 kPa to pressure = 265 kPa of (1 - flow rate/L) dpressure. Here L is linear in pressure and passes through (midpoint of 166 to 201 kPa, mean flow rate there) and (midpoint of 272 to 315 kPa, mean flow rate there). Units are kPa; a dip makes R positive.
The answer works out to 1.4 kPa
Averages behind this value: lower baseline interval 40.1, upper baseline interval 28.8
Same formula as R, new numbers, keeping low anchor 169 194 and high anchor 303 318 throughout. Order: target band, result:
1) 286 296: 4.01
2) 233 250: 0.84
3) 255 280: 3.32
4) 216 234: 0.20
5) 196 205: -0.14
